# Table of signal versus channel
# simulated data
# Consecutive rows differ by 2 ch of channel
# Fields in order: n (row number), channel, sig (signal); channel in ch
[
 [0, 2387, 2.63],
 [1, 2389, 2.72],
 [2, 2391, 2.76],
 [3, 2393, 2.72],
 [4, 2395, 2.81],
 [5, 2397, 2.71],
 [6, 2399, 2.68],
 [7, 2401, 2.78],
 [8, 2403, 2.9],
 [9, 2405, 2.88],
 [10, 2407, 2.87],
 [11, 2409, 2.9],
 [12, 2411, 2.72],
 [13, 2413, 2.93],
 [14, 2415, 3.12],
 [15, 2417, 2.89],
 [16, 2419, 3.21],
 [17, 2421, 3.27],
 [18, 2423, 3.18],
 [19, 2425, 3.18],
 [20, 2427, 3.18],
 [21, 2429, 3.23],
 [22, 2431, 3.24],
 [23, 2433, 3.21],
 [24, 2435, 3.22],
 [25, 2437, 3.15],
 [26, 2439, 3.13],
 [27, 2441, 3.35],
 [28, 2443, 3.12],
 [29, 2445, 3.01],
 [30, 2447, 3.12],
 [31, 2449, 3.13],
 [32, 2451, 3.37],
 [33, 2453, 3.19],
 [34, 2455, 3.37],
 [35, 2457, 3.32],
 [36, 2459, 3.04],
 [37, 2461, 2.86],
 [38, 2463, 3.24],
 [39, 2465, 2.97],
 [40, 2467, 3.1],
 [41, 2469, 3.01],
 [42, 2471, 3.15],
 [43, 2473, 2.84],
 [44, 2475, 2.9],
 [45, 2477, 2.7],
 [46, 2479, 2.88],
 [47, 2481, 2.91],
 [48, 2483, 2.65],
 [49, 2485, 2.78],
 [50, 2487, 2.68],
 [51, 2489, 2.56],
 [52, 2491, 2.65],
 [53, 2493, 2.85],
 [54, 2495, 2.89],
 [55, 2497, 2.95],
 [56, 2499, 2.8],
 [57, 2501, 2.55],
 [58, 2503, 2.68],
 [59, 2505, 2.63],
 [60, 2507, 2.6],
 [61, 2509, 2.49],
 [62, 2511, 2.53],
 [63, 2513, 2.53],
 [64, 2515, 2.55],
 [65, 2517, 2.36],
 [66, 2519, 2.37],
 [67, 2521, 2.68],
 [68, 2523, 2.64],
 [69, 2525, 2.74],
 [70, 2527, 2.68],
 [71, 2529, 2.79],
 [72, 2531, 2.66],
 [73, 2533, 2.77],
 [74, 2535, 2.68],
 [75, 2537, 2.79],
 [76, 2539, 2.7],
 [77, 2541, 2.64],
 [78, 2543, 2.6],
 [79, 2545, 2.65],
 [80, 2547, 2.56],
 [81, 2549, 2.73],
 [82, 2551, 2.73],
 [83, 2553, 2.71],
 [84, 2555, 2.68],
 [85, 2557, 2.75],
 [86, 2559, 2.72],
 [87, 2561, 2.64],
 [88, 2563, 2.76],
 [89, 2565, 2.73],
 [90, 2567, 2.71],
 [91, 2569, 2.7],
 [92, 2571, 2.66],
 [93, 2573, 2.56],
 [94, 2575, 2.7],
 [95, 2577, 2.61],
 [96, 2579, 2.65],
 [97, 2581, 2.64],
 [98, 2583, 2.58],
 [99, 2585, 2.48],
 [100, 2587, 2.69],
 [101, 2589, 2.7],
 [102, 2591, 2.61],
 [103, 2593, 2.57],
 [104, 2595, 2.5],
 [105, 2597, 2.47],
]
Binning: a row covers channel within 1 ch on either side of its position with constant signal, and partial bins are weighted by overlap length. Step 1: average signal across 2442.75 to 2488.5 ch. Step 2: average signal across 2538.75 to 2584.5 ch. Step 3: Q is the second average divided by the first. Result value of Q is 0.89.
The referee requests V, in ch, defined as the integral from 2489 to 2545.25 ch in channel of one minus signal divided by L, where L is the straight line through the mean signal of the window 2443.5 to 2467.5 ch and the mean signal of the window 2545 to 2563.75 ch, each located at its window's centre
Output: 4.03 ch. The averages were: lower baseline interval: 3.14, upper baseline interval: 2.69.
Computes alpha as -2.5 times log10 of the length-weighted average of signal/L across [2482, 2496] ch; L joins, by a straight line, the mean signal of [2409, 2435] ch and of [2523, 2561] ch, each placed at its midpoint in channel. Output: 0.06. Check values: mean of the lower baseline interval 3.11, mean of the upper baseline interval 2.7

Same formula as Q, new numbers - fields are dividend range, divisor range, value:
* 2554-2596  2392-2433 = 0.89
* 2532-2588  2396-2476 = 0.87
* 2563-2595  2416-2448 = 0.83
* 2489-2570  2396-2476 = 0.87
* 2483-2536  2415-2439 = 0.84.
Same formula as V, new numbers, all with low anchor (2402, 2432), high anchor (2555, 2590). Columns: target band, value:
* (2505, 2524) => 1.9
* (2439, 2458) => -1.6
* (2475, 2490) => 0.7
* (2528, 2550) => 0.5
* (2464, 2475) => -0.3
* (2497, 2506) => 0.5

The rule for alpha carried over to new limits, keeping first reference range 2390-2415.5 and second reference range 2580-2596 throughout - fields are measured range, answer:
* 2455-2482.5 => -0.10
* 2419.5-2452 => -0.15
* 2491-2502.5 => -0.03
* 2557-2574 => -0.03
